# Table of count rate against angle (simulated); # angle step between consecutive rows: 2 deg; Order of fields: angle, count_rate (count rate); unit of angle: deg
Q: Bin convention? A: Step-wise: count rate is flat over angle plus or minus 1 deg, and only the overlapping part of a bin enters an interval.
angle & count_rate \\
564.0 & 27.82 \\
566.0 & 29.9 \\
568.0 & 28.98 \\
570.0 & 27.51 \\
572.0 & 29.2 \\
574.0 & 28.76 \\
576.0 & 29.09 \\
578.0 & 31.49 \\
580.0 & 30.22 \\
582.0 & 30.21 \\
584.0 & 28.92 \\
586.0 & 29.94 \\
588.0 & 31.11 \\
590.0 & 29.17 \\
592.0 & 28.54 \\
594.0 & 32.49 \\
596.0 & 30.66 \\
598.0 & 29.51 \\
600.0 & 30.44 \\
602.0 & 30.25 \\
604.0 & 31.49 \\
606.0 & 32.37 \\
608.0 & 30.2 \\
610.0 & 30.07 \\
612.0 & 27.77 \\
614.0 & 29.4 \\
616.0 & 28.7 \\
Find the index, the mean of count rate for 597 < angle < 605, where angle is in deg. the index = 30.4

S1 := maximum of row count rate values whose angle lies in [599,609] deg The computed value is 32.37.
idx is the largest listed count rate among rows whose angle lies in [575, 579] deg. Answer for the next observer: 31.49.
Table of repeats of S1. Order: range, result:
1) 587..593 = 31.11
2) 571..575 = 29.2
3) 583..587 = 29.94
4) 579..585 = 30.22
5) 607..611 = 30.2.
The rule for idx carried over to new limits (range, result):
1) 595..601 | 30.66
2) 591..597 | 32.49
